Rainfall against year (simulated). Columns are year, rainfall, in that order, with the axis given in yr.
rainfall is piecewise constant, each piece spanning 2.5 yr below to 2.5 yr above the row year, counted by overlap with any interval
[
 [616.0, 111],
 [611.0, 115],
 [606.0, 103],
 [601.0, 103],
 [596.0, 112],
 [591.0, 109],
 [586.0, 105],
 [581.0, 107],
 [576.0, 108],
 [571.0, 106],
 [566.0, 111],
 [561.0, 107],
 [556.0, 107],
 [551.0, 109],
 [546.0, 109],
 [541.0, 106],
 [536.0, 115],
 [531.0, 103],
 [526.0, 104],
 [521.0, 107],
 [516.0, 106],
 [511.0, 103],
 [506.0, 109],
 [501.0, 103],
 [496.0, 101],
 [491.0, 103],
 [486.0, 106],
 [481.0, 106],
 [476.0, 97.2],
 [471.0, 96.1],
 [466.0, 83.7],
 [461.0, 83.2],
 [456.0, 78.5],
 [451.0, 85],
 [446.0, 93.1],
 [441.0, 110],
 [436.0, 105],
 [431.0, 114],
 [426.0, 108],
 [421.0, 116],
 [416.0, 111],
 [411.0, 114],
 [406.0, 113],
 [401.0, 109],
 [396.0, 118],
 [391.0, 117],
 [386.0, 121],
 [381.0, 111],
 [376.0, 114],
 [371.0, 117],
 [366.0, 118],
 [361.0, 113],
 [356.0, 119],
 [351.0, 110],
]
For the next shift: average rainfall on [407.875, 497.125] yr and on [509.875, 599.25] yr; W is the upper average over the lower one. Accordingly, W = 1.07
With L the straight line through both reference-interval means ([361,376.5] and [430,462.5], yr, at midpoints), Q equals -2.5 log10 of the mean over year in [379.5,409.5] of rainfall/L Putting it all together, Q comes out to -0.06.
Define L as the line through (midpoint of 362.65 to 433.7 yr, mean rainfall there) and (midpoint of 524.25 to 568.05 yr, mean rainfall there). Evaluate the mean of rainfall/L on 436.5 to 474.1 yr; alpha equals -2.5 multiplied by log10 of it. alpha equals 0.23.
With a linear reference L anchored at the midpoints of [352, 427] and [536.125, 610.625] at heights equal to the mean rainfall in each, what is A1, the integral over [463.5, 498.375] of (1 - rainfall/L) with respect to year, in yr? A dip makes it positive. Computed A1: 3.8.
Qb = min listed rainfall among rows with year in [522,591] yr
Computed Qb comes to 103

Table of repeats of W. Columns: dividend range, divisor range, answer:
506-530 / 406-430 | 0.94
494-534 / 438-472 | 1.16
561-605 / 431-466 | 1.15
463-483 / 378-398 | 0.82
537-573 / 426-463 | 1.12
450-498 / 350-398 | 0.81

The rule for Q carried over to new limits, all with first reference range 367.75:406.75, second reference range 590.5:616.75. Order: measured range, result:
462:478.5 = 0.226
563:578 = 0.014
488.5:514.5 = 0.079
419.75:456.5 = 0.118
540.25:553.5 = 0.021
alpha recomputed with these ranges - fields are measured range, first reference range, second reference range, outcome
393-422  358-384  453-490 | -0.064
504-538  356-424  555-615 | 0.036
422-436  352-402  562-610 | 0.031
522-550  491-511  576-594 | -0.021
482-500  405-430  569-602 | 0.068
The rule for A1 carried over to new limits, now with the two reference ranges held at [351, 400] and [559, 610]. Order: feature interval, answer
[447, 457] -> 2.56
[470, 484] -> 1.42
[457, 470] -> 3.23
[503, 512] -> 0.34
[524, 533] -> 0.50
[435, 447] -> 1.02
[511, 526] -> 0.62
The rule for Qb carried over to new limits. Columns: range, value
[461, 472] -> 83.2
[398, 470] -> 78.5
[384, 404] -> 109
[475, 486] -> 97.2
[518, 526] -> 104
